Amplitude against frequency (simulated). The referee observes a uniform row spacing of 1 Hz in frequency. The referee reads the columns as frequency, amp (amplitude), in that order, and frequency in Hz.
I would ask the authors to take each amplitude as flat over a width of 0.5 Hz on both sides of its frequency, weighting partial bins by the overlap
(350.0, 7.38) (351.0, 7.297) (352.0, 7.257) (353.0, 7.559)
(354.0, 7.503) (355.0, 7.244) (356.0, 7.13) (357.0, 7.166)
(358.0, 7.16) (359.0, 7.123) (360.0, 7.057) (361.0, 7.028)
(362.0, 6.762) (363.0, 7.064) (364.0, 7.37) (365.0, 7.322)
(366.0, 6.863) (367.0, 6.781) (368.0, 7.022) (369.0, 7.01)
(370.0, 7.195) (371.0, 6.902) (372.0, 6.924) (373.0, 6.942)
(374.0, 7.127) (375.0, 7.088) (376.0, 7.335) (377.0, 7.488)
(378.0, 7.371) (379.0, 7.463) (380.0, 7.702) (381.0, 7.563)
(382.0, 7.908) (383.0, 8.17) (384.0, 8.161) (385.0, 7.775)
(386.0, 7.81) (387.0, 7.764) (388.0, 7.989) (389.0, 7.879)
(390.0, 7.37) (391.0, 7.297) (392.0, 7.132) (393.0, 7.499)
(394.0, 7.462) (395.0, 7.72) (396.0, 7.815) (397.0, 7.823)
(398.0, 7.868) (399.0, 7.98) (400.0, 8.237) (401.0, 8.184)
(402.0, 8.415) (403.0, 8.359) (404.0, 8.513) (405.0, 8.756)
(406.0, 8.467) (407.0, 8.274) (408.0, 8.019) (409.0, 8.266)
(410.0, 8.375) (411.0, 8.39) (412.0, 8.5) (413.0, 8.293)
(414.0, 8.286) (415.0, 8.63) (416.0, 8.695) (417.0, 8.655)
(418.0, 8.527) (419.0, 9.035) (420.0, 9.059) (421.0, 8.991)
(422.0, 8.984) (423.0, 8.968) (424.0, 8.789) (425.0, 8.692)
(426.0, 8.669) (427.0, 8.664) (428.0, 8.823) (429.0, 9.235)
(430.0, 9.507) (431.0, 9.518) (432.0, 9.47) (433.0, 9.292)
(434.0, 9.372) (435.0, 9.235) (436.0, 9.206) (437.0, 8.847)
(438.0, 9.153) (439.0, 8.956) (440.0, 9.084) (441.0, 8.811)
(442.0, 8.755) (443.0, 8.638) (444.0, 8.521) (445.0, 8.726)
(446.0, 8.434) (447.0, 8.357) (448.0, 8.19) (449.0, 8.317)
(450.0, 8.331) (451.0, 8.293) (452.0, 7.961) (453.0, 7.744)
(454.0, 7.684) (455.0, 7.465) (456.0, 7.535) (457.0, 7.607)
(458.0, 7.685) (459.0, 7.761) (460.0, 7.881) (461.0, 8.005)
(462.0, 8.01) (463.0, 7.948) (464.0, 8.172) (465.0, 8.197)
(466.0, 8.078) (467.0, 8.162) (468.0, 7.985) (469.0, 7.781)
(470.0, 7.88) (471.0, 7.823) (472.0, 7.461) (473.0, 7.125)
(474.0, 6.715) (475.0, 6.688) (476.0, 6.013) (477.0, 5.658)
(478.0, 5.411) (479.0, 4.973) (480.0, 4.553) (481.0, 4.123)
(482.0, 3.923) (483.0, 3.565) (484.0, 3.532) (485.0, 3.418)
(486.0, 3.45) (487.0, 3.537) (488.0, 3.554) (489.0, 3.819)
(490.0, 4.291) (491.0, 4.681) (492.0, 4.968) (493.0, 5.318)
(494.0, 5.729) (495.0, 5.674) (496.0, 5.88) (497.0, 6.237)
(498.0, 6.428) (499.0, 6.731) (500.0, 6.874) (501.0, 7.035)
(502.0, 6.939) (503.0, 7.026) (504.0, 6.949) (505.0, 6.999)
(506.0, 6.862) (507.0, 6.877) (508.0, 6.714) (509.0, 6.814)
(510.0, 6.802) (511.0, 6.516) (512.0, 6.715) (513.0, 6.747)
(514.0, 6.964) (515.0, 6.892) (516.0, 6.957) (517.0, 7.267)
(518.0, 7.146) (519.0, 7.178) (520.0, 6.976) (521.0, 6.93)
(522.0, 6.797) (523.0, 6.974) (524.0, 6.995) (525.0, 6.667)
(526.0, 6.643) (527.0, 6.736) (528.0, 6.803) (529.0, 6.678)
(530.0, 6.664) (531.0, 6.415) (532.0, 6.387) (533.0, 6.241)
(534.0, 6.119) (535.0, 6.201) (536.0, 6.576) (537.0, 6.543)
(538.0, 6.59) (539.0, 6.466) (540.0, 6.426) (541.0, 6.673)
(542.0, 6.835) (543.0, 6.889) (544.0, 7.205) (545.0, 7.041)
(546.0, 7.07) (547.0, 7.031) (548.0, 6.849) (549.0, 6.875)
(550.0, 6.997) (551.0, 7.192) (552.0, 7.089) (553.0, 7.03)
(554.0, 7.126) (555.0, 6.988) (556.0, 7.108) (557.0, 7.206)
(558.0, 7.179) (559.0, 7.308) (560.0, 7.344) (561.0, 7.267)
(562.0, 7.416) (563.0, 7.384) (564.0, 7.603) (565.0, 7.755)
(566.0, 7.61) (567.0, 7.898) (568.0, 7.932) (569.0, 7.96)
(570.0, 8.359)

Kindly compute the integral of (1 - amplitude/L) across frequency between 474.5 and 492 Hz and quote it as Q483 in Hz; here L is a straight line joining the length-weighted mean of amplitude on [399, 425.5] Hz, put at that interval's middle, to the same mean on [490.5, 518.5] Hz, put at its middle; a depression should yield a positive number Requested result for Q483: 6.4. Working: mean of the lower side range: 8.54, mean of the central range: 4.44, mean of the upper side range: 6.53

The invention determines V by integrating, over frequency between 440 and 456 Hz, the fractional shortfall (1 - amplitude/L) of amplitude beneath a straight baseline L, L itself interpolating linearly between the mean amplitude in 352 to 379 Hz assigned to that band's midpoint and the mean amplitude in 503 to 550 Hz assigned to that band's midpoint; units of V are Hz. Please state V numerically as -3.0 Hz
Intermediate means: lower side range 7.14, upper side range 6.78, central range 8.28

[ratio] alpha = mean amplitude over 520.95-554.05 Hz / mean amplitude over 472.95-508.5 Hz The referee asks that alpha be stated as 1.23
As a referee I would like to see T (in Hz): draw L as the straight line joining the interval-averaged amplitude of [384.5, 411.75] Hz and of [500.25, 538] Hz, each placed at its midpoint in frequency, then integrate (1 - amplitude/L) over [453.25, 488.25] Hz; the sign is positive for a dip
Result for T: 3.91 Hz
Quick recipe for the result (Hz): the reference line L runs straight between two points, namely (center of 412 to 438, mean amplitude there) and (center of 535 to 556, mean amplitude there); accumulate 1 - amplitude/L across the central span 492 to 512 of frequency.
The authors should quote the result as 2.9 Hz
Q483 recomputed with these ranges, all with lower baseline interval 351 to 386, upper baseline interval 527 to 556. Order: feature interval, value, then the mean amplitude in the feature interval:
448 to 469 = -2.79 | 7.94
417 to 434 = -4.54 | 9.01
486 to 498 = 3.51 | 4.89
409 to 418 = -1.66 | 8.47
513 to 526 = -0.25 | 6.96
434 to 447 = -3.31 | 8.86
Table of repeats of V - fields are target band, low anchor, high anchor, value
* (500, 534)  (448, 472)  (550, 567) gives 3.3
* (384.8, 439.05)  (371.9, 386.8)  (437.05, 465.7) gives -4.2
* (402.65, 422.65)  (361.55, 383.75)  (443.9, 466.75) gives -2.4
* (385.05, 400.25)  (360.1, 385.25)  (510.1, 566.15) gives -1.0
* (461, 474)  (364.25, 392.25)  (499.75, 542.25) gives -1.6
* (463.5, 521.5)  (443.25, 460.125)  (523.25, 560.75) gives 9.9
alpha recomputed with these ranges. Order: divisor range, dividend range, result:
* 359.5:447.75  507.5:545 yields 0.83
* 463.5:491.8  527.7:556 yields 1.18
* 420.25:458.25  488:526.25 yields 0.74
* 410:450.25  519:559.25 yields 0.77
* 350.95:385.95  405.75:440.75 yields 1.21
